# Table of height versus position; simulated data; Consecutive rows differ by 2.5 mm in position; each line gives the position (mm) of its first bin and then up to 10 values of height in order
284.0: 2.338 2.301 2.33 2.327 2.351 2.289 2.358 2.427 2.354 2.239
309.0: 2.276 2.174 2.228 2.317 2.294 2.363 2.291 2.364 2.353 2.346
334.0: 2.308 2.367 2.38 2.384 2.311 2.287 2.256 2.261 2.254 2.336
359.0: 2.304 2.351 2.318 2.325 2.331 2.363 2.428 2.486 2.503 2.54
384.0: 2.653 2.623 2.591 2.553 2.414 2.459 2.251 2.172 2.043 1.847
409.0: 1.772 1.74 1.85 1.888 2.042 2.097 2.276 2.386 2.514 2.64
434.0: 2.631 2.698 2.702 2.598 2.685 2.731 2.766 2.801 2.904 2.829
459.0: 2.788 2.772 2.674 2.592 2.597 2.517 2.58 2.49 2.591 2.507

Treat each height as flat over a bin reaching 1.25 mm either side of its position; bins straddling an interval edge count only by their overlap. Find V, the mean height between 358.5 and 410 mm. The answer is 2.35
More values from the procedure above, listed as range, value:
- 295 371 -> 2.32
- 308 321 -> 2.26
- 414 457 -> 2.52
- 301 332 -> 2.31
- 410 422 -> 1.91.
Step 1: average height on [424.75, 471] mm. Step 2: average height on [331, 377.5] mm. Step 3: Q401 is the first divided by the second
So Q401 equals 1.15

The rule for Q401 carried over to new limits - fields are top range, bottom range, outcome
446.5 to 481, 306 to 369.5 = 1.16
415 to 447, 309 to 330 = 1.06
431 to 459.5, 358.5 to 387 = 1.12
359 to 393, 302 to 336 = 1.07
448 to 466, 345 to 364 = 1.21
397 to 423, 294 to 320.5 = 0.86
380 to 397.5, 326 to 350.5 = 1.09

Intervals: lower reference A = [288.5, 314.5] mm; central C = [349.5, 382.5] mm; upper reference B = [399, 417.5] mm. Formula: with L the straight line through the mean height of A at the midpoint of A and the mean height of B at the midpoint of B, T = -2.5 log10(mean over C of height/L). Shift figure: -0.14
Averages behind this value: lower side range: 2.31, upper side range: 1.93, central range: 2.37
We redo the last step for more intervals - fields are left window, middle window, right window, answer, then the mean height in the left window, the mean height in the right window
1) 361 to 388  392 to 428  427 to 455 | 0.22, 2.45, 2.69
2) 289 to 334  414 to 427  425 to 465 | 0.24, 2.31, 2.69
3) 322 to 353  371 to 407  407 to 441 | -0.06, 2.33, 2.25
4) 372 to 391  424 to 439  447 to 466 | 0.06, 2.54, 2.78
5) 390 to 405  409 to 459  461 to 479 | 0.01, 2.32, 2.6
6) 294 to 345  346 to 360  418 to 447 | 0.04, 2.32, 2.5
